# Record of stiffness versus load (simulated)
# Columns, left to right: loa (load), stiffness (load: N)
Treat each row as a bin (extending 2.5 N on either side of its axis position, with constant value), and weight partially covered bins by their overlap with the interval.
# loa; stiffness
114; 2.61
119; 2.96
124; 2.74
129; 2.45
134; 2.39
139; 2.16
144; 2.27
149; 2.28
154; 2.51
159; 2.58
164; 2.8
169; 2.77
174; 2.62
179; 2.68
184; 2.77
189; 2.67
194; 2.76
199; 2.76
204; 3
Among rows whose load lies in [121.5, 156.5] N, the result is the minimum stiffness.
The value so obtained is 2.16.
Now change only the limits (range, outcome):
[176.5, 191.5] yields 2.67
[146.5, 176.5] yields 2.28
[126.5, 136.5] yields 2.39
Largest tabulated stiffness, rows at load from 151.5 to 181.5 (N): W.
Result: 2.8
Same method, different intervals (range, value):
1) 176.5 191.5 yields 2.77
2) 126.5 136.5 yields 2.45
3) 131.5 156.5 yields 2.51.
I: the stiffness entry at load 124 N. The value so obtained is 2.74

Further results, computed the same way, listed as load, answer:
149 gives 2.28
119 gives 2.96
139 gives 2.16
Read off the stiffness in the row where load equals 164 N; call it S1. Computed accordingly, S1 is 2.8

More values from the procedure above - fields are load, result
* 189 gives 2.67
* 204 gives 3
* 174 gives 2.62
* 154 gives 2.51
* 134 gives 2.39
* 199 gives 2.76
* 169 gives 2.77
